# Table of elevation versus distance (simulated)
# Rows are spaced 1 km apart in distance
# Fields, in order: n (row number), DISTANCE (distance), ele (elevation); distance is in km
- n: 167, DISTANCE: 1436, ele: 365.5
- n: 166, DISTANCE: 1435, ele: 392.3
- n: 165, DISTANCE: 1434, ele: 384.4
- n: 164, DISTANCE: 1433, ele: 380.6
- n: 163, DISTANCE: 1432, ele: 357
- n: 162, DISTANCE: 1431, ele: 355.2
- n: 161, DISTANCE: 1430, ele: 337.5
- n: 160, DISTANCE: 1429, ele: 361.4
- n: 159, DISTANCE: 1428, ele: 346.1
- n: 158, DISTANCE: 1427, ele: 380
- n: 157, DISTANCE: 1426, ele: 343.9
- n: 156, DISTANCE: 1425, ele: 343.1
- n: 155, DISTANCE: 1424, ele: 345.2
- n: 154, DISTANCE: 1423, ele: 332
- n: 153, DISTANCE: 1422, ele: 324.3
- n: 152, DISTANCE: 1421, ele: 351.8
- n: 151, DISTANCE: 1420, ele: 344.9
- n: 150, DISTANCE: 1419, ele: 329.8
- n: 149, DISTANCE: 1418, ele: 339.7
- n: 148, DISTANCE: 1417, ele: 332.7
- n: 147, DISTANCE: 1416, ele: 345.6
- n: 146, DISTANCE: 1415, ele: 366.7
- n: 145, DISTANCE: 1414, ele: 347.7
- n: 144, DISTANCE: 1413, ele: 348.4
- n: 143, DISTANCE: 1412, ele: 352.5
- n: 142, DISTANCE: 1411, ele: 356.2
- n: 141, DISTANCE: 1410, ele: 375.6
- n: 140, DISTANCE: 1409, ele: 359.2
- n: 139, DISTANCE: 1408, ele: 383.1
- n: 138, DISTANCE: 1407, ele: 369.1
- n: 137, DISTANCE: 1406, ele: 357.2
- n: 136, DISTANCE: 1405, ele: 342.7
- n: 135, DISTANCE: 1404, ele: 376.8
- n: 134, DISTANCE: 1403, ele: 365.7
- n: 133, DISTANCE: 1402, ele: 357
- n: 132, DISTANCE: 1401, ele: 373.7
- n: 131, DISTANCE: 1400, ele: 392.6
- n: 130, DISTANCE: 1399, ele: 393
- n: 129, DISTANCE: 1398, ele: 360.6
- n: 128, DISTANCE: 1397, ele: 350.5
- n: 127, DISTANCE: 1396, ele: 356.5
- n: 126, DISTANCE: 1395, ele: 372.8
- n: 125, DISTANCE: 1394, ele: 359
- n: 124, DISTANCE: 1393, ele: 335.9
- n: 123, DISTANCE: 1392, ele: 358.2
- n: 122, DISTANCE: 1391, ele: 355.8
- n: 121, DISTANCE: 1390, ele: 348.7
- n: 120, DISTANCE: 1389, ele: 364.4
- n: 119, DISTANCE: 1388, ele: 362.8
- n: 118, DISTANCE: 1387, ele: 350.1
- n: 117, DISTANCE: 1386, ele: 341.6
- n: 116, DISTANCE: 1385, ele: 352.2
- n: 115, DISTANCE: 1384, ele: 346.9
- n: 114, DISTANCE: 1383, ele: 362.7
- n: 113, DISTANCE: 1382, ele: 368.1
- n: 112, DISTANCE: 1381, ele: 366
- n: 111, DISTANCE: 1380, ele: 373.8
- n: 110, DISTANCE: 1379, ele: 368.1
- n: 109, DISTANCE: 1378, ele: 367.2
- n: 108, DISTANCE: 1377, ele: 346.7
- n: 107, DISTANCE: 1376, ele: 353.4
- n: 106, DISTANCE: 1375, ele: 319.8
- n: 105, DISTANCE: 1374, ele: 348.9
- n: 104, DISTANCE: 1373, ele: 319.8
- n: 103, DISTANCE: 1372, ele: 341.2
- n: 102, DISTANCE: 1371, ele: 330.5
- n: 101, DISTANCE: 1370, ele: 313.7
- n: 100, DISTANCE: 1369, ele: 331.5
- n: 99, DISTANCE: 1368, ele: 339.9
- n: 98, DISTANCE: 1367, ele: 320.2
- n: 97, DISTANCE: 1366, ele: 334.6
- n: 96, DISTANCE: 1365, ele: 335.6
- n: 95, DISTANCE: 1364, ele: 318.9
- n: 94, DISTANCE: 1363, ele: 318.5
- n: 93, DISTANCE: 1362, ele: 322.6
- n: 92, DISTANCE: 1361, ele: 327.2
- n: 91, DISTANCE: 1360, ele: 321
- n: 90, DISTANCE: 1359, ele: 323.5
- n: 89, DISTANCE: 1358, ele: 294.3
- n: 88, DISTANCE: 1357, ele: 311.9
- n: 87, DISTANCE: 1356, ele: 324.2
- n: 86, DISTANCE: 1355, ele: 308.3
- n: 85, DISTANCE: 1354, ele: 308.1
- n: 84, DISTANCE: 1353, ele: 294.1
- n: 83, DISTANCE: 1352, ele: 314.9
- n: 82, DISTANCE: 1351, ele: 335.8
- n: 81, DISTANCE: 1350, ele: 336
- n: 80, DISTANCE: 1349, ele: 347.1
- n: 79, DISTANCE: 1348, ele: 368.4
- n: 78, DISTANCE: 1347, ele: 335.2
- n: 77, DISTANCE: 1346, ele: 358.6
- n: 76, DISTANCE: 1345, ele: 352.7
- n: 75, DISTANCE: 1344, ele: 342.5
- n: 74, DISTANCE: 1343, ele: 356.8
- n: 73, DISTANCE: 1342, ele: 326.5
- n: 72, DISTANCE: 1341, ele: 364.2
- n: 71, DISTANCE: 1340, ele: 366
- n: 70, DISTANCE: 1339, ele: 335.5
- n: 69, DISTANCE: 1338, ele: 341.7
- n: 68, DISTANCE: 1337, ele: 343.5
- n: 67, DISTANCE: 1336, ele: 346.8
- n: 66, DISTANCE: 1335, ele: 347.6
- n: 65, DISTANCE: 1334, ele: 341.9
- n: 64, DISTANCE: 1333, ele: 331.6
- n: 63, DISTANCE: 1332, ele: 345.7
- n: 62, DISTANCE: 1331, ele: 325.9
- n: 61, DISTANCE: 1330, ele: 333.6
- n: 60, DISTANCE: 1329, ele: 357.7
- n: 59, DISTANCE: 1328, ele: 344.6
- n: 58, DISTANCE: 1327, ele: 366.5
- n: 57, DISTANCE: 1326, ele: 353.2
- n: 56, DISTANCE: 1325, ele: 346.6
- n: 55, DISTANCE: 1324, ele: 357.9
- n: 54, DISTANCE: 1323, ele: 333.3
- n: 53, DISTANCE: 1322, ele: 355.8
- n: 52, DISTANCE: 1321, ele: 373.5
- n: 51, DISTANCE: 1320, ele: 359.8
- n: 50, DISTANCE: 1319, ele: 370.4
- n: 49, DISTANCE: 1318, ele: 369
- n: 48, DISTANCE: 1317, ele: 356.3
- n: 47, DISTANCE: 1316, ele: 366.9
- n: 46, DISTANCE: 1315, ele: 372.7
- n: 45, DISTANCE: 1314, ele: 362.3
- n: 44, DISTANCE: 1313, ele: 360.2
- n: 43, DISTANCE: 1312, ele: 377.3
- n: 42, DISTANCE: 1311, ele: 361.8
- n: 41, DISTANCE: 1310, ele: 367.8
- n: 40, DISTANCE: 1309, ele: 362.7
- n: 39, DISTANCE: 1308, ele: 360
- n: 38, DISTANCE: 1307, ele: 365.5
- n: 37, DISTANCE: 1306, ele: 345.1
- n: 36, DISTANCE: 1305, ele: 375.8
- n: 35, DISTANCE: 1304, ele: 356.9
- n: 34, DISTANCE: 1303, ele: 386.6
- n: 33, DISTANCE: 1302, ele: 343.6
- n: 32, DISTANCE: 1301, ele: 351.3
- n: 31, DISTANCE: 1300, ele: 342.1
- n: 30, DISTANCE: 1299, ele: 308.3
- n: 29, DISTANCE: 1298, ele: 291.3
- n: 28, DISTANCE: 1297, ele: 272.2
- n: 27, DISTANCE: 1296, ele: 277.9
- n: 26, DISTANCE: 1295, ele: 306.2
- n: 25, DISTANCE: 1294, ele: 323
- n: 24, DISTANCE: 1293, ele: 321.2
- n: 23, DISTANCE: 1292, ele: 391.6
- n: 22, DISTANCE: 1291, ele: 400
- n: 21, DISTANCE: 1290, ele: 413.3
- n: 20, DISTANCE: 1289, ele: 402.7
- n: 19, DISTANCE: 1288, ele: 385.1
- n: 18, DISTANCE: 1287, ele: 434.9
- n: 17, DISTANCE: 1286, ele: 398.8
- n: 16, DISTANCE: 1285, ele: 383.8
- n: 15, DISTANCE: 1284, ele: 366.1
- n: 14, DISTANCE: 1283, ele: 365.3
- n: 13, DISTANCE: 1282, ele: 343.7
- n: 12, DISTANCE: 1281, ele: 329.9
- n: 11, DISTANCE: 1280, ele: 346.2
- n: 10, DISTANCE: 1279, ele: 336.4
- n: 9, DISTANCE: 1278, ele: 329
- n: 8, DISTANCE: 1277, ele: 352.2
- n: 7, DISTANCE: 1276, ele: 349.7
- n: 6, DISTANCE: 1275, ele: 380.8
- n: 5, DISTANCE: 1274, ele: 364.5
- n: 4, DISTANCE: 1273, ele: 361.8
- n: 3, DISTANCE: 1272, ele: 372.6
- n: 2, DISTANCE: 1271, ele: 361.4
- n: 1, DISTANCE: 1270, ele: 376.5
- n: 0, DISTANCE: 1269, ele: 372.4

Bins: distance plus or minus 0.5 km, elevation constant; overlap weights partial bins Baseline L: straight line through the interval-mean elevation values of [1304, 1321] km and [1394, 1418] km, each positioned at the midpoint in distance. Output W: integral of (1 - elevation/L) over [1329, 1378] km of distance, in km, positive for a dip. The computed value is 3.96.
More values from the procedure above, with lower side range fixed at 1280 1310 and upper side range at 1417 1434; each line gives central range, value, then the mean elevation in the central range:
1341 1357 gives 0.8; 334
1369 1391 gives 0.1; 350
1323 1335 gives 0.3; 345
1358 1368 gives 0.8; 324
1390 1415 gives -0.9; 362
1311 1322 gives -0.4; 366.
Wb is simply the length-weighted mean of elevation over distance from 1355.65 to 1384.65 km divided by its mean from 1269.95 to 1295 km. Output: 0.92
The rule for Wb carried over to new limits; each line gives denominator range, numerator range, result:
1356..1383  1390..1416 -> 1.08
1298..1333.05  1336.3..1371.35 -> 0.93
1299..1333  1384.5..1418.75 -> 1.01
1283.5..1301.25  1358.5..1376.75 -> 0.93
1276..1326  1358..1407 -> 0.98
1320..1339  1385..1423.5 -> 1.03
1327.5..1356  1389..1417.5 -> 1.06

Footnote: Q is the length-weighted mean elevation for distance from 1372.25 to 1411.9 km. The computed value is 359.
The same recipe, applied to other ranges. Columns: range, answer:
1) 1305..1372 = 343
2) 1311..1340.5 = 353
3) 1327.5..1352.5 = 344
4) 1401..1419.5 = 356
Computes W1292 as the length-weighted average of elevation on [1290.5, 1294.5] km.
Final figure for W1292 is 359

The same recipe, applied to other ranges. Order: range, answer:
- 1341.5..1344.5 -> 342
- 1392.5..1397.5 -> 355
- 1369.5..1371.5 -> 322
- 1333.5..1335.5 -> 345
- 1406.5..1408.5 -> 376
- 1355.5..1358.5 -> 310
